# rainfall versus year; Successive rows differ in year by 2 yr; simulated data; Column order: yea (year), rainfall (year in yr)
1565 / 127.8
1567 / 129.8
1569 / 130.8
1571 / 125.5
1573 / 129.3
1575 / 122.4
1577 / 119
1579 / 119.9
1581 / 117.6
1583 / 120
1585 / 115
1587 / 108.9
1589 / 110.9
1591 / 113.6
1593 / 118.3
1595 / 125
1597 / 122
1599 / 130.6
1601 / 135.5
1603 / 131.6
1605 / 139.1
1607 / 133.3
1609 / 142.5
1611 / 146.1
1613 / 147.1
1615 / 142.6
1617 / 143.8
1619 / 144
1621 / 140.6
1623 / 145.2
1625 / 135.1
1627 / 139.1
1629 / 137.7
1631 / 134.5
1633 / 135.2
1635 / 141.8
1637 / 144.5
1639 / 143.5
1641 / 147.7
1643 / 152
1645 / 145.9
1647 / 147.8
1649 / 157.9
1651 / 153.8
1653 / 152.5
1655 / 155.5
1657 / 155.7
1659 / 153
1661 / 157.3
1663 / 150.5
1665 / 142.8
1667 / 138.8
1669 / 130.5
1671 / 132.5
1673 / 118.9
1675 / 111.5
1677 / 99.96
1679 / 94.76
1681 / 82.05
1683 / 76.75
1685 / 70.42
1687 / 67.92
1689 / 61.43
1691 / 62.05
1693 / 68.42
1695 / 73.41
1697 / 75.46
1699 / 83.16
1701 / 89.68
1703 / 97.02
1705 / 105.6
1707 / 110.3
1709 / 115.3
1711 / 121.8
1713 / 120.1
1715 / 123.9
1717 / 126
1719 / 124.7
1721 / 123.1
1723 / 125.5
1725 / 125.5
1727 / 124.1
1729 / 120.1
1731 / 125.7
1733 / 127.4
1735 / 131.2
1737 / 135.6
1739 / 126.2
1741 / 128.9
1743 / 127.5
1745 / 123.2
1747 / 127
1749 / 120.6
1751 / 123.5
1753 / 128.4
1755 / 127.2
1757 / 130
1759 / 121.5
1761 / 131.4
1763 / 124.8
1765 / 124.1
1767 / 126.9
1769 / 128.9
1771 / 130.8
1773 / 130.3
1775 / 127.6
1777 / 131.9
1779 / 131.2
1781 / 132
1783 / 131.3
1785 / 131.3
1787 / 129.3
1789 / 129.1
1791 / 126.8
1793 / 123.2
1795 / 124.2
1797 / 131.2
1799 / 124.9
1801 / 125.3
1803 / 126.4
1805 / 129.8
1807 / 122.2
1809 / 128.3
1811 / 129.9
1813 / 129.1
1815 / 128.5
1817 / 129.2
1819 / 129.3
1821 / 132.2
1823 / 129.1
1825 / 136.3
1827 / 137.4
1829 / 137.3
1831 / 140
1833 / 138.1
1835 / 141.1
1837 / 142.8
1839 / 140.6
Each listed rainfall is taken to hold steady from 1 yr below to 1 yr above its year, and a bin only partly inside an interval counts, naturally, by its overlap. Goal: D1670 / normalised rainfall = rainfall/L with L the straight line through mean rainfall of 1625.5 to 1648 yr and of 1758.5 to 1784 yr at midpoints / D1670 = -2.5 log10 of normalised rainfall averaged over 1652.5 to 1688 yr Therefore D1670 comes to 0.15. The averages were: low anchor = 143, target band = 121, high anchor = 129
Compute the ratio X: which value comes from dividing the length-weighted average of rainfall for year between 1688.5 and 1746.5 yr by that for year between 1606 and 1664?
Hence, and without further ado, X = 0.8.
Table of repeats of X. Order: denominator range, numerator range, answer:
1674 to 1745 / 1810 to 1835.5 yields 1.27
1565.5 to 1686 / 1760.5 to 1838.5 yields 0.99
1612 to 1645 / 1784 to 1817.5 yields 0.90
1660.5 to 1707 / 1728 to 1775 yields 1.28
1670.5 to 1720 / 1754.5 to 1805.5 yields 1.33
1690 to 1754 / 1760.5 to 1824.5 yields 1.13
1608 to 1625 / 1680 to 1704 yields 0.53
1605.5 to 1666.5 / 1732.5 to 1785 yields 0.88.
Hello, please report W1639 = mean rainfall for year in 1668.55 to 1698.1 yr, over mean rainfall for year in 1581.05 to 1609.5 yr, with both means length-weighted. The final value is 0.71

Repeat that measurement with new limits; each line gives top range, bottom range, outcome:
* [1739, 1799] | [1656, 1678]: 0.94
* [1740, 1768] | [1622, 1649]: 0.88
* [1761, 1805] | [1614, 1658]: 0.88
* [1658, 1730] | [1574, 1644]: 0.82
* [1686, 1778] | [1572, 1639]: 0.88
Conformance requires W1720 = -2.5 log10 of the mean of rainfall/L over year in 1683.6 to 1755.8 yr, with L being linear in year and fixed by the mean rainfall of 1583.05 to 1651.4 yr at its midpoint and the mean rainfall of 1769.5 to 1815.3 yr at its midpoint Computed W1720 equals 0.19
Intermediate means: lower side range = 136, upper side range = 128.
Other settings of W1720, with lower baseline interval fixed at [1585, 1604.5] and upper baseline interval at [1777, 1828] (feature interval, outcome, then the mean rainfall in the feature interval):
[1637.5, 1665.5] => -0.216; 151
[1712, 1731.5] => 0.022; 124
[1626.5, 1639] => -0.132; 139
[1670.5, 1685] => 0.250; 99.1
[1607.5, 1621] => -0.172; 144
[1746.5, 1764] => 0.013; 126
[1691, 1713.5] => 0.312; 94.3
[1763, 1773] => 0.003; 128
